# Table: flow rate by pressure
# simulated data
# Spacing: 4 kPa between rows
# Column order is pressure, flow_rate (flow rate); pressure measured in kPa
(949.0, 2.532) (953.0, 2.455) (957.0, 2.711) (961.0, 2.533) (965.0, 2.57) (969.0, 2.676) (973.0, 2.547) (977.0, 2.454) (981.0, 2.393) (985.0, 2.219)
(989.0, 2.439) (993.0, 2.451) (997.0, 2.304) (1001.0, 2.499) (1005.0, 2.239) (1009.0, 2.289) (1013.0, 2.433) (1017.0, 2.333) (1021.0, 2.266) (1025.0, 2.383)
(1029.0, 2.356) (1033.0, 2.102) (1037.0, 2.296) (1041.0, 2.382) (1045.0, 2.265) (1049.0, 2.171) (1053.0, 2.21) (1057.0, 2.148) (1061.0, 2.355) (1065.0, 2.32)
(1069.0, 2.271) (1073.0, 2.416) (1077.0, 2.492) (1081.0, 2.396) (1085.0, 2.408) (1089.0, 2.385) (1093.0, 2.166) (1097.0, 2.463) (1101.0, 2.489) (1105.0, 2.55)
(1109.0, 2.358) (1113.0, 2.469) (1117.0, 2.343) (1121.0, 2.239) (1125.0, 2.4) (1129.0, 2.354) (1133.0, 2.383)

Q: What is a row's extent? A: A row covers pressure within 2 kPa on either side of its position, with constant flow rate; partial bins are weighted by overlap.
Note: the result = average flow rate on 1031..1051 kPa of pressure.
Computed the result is 2.24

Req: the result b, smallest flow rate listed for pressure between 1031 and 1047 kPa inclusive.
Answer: 2.102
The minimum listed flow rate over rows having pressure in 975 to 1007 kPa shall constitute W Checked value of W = 2.219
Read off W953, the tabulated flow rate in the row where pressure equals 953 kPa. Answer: 2.455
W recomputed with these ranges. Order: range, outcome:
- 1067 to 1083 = 2.271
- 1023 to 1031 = 2.356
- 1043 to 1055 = 2.171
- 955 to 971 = 2.533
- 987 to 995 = 2.439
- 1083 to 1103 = 2.166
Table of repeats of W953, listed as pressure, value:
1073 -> 2.416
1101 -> 2.489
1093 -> 2.166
